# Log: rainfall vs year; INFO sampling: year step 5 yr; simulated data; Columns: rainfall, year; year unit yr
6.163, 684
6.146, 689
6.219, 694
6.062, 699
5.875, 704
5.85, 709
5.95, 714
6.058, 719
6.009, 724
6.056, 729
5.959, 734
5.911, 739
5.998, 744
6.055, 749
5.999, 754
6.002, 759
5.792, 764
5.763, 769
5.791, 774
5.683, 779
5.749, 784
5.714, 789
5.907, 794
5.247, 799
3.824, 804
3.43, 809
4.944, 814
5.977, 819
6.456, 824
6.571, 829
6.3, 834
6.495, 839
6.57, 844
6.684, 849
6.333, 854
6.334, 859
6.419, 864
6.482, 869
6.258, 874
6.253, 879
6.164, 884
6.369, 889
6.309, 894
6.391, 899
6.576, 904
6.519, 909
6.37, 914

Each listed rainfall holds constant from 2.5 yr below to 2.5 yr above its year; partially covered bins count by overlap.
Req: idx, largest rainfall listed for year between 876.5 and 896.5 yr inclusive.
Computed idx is 6.369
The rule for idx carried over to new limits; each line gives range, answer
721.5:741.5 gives 6.056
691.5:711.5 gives 6.219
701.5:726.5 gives 6.058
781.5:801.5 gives 5.907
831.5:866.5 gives 6.684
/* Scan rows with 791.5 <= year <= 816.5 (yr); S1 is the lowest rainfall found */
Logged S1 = 3.43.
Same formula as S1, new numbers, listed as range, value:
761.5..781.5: 5.683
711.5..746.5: 5.911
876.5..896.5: 6.164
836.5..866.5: 6.333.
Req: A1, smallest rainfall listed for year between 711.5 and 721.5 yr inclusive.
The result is 5.95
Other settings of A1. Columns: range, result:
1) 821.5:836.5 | 6.3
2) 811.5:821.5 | 4.944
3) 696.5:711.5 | 5.85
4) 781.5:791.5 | 5.714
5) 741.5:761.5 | 5.998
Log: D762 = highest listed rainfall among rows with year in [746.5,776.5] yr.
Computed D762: 6.055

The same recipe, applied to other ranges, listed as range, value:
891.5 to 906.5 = 6.576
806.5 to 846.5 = 6.571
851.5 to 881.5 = 6.482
